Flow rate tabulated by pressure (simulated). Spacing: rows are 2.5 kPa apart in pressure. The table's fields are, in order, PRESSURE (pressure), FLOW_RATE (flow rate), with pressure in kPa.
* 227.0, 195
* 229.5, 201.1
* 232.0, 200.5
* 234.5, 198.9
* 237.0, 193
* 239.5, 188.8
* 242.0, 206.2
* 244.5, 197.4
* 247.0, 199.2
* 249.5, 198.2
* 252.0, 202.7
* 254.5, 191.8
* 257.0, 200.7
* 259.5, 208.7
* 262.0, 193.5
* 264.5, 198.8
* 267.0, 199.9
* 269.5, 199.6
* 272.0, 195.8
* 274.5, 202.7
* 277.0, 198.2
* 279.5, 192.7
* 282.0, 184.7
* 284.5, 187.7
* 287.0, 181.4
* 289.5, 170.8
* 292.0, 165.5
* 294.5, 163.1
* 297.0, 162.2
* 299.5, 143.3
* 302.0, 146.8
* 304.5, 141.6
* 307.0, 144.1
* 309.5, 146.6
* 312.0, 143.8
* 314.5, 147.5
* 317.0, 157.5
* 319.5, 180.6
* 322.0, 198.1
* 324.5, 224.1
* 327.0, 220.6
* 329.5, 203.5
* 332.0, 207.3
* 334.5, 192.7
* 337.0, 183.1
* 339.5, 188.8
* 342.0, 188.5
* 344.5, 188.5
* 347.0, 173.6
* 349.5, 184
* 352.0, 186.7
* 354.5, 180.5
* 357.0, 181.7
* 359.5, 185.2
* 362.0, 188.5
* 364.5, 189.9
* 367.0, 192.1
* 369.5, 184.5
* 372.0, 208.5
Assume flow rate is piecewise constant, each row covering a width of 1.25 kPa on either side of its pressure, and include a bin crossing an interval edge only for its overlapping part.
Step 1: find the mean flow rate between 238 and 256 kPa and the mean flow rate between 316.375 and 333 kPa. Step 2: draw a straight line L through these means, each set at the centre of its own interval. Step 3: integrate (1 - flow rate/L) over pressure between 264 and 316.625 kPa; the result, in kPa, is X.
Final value 7.26 kPa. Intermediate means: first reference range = 198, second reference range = 200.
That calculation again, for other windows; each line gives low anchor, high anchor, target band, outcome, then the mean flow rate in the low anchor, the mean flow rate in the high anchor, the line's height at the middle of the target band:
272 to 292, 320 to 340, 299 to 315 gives 4.1 kPa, 187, 202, 195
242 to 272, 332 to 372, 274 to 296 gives 1.5 kPa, 199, 187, 196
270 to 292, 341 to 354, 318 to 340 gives -1.7 kPa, 188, 184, 185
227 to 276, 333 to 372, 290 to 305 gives 3.0 kPa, 199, 187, 193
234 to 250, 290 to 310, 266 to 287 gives -2.9 kPa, 197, 153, 171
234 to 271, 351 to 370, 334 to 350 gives 0.3 kPa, 198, 186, 188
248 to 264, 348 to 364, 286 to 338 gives 5.0 kPa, 199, 185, 191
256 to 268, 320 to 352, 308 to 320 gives 2.6 kPa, 200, 195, 197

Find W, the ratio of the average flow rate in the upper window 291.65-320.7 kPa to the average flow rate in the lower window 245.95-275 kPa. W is 0.8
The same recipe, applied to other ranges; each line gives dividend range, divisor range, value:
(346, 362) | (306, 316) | 1.25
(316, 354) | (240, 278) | 0.96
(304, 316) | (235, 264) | 0.73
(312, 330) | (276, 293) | 1.02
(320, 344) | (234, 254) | 1.01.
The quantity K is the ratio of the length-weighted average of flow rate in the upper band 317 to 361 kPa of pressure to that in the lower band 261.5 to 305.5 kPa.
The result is 1.1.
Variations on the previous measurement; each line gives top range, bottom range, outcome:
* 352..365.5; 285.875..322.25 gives 1.17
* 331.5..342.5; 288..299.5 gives 1.17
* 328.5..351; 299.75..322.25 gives 1.23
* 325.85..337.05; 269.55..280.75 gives 1.03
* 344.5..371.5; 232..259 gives 0.94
